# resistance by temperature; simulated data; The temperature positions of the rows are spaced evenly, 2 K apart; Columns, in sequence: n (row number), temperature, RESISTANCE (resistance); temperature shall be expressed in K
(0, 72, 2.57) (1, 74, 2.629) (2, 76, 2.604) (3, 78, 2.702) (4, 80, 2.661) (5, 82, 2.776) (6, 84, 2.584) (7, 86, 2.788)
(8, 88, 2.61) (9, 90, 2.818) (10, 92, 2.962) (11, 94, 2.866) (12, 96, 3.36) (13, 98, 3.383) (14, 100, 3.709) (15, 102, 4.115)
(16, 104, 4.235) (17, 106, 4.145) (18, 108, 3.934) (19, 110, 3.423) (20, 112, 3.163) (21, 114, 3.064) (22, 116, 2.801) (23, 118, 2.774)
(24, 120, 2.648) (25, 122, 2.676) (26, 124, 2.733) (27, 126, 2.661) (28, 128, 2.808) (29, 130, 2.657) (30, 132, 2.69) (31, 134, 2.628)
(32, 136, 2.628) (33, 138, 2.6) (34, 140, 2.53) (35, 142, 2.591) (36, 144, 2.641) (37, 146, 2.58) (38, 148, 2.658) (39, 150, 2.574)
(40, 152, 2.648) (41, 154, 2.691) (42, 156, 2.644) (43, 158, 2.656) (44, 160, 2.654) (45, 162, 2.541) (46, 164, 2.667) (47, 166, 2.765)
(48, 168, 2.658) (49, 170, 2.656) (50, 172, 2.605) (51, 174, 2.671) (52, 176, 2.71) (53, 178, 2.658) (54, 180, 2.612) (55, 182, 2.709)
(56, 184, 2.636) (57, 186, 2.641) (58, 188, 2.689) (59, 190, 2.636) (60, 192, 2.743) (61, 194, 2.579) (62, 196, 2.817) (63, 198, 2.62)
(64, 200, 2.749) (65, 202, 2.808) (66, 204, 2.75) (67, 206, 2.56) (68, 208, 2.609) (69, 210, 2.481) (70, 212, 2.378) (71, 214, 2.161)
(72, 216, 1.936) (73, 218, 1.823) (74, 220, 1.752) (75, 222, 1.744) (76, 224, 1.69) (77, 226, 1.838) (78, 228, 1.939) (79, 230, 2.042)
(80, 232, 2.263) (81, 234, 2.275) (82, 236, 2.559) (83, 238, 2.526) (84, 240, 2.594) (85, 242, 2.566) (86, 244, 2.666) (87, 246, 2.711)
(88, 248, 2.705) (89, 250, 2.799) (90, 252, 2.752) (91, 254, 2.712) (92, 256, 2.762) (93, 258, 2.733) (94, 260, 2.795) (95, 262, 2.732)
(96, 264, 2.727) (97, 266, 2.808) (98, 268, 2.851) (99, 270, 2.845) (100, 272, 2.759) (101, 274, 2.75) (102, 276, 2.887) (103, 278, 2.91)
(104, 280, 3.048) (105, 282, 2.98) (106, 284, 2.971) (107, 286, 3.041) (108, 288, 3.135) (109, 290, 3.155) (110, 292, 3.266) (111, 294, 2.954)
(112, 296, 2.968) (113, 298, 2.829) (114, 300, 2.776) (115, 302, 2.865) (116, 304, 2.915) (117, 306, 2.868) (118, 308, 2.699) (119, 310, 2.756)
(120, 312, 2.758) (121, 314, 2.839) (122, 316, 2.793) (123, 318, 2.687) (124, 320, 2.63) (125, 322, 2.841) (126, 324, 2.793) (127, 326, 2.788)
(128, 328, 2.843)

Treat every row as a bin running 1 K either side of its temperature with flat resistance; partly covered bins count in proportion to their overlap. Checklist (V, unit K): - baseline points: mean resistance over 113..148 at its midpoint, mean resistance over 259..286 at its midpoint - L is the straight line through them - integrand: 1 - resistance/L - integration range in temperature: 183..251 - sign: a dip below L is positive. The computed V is 9.0 K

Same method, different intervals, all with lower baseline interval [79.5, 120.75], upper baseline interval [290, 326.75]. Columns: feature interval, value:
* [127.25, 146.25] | 3.01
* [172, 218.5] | 7.06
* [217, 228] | 4.43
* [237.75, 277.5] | 2.55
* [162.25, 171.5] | 1.23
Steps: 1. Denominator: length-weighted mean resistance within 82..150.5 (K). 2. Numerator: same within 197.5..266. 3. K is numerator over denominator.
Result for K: 0.82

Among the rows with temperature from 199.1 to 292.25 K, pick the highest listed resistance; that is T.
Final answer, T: 3.266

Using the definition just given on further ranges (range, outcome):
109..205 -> 3.423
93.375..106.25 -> 4.235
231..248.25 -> 2.711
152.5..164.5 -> 2.691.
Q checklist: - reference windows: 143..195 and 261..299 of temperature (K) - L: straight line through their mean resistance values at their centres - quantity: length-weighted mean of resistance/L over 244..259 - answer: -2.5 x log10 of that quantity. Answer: 0.05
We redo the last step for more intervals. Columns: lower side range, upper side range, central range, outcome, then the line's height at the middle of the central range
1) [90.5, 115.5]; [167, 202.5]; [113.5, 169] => 0.17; 3.11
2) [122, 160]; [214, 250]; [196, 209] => -0.14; 2.36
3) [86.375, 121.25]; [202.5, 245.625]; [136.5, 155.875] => 0.12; 2.92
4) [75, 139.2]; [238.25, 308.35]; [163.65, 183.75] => 0.10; 2.94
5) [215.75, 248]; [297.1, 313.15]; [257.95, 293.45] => -0.14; 2.57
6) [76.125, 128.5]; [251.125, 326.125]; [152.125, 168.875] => 0.14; 3.01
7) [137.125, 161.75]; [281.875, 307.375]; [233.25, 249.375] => 0.10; 2.84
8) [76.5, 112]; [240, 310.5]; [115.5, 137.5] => 0.17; 3.16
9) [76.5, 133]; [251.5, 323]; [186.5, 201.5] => 0.10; 2.96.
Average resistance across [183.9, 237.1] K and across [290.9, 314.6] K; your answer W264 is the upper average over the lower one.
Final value 1.2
